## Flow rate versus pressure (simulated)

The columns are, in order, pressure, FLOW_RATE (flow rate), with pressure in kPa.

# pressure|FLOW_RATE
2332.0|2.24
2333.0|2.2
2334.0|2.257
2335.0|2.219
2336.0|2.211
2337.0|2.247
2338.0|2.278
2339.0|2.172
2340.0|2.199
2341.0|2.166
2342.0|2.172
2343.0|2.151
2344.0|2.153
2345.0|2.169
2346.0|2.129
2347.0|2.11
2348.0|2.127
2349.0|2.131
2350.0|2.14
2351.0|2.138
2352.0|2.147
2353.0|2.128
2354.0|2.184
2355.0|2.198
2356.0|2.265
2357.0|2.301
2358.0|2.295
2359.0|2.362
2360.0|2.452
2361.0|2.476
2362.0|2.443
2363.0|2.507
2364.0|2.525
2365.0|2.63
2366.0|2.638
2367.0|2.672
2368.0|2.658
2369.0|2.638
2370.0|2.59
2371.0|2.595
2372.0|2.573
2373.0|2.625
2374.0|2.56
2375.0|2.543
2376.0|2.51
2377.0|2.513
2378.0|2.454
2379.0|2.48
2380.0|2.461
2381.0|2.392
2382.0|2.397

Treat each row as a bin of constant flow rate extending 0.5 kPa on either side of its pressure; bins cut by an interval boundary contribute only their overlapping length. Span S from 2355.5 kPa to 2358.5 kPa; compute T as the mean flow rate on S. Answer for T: 2.29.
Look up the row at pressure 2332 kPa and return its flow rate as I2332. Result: 2.24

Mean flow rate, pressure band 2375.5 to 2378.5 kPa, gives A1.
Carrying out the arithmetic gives 2.49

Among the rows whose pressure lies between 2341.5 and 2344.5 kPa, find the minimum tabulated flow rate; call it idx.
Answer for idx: 2.151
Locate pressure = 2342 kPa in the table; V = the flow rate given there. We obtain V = 2.172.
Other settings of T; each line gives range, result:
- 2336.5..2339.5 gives 2.23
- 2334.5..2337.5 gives 2.23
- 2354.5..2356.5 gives 2.23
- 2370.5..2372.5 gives 2.58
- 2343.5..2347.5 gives 2.14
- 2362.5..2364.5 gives 2.52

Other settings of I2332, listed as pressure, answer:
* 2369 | 2.638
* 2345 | 2.169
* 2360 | 2.452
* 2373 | 2.625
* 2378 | 2.454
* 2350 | 2.14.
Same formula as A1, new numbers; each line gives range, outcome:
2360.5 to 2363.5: 2.48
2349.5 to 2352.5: 2.14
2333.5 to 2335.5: 2.24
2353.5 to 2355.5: 2.19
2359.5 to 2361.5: 2.46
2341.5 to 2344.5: 2.16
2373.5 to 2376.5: 2.54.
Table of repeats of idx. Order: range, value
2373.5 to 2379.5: 2.454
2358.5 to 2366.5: 2.362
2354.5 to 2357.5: 2.198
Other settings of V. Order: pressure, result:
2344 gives 2.153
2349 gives 2.131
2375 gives 2.543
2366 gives 2.638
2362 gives 2.443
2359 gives 2.362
